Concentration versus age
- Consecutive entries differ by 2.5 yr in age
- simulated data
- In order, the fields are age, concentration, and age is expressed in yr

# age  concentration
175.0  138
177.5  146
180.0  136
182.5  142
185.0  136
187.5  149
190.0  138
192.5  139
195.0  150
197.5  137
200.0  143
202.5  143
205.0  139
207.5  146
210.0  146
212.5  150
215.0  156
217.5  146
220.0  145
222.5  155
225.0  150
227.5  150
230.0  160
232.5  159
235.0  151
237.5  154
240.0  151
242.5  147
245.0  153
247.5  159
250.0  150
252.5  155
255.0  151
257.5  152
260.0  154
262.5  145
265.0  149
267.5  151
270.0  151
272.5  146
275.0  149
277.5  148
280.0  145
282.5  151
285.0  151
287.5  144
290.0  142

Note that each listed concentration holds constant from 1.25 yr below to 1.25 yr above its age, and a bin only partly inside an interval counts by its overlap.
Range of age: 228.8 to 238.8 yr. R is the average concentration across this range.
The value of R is 156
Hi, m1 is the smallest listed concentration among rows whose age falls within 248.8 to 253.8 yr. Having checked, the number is 150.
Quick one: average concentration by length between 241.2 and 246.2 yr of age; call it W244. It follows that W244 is 150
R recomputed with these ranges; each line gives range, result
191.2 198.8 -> 142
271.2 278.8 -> 148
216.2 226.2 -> 149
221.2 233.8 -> 155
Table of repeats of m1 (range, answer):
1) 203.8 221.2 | 139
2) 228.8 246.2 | 147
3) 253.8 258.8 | 151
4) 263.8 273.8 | 146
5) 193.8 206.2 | 137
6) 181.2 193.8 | 136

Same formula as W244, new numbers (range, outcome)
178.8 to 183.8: 139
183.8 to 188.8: 143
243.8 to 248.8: 156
